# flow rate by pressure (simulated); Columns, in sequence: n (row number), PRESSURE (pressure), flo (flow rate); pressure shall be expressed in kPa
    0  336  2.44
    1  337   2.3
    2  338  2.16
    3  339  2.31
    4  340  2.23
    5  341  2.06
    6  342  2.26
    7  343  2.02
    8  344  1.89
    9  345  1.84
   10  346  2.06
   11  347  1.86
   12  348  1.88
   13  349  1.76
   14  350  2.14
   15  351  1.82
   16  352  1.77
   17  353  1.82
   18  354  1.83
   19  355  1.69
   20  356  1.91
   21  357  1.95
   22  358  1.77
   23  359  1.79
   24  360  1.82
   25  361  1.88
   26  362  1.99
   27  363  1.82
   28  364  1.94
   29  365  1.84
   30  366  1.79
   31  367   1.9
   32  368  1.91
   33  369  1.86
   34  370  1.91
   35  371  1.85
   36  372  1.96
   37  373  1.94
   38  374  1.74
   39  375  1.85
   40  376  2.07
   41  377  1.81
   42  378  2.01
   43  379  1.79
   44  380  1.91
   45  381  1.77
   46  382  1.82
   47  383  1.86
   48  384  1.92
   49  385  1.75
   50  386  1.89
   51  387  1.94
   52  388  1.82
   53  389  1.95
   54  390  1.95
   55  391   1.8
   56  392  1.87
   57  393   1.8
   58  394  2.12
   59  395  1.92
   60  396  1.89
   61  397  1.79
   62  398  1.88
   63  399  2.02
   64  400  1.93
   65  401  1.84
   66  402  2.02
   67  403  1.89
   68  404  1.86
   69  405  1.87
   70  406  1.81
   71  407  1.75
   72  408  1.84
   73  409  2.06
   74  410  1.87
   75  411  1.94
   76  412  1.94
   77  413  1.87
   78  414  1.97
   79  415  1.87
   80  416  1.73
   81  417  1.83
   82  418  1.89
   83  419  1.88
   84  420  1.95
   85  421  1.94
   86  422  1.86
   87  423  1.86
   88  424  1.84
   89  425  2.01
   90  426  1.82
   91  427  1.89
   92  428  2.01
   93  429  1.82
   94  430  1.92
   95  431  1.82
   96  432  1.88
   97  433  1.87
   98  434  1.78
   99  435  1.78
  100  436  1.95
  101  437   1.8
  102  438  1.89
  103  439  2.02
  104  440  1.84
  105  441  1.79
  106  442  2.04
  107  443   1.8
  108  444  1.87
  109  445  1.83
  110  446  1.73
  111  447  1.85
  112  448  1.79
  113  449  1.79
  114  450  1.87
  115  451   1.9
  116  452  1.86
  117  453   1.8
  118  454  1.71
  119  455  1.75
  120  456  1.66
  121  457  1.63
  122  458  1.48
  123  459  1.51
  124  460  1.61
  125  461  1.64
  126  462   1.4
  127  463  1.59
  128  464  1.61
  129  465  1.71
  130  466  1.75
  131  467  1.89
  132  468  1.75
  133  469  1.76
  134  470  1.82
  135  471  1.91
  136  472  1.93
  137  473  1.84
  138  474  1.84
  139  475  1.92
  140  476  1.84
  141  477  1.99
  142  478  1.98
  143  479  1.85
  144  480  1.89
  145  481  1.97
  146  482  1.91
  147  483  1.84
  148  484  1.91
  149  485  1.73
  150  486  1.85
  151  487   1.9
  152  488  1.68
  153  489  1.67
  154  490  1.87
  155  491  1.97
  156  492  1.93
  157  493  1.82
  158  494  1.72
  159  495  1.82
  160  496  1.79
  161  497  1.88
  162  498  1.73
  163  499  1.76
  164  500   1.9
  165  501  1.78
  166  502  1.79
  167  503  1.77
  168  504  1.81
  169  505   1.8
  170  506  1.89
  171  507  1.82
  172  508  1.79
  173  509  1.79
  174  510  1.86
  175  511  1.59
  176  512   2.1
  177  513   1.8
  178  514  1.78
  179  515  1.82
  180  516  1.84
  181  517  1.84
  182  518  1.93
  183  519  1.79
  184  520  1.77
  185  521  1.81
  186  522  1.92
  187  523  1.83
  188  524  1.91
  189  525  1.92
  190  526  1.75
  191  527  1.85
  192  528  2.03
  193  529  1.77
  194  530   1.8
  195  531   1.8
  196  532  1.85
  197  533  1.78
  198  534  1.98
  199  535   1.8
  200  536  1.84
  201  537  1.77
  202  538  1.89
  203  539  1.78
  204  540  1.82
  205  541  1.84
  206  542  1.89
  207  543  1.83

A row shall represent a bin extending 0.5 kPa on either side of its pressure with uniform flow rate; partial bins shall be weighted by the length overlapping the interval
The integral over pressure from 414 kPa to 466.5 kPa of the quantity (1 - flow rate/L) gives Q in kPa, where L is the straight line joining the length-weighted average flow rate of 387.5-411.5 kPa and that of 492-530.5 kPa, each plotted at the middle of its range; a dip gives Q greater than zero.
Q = 1.9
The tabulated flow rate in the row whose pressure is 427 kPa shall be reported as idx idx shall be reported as 1.89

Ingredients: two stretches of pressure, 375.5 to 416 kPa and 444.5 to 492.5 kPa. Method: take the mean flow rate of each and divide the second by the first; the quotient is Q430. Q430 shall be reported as 0.9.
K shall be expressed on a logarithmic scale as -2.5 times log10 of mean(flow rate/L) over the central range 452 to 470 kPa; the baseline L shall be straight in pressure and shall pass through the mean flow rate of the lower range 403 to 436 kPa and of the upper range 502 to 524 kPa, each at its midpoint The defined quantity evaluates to 0.113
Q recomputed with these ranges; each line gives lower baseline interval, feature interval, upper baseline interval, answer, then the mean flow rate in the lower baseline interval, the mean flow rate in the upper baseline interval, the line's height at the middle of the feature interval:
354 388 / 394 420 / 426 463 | -0.9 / 1.87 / 1.79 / 1.83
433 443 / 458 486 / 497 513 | 0.8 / 1.87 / 1.81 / 1.84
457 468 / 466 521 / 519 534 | -3.4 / 1.63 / 1.84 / 1.73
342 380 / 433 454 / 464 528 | 0.1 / 1.88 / 1.84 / 1.85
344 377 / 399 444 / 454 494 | -1.5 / 1.87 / 1.78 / 1.82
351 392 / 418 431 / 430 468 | -0.7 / 1.86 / 1.77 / 1.8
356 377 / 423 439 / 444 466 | -1.1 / 1.88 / 1.71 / 1.75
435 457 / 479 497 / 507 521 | -0.2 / 1.83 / 1.82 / 1.83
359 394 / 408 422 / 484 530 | -0.3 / 1.88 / 1.83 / 1.86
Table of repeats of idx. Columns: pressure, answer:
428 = 2.01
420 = 1.95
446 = 1.73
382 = 1.82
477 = 1.99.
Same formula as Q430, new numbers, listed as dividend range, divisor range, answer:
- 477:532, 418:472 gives 1.02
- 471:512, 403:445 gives 0.98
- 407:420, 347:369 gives 1.02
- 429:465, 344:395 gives 0.95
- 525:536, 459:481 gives 1.03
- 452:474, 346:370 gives 0.92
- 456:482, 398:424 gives 0.93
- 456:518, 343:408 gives 0.96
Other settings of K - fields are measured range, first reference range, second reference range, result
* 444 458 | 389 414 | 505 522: 0.06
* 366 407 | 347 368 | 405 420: -0.01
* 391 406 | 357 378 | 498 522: -0.02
